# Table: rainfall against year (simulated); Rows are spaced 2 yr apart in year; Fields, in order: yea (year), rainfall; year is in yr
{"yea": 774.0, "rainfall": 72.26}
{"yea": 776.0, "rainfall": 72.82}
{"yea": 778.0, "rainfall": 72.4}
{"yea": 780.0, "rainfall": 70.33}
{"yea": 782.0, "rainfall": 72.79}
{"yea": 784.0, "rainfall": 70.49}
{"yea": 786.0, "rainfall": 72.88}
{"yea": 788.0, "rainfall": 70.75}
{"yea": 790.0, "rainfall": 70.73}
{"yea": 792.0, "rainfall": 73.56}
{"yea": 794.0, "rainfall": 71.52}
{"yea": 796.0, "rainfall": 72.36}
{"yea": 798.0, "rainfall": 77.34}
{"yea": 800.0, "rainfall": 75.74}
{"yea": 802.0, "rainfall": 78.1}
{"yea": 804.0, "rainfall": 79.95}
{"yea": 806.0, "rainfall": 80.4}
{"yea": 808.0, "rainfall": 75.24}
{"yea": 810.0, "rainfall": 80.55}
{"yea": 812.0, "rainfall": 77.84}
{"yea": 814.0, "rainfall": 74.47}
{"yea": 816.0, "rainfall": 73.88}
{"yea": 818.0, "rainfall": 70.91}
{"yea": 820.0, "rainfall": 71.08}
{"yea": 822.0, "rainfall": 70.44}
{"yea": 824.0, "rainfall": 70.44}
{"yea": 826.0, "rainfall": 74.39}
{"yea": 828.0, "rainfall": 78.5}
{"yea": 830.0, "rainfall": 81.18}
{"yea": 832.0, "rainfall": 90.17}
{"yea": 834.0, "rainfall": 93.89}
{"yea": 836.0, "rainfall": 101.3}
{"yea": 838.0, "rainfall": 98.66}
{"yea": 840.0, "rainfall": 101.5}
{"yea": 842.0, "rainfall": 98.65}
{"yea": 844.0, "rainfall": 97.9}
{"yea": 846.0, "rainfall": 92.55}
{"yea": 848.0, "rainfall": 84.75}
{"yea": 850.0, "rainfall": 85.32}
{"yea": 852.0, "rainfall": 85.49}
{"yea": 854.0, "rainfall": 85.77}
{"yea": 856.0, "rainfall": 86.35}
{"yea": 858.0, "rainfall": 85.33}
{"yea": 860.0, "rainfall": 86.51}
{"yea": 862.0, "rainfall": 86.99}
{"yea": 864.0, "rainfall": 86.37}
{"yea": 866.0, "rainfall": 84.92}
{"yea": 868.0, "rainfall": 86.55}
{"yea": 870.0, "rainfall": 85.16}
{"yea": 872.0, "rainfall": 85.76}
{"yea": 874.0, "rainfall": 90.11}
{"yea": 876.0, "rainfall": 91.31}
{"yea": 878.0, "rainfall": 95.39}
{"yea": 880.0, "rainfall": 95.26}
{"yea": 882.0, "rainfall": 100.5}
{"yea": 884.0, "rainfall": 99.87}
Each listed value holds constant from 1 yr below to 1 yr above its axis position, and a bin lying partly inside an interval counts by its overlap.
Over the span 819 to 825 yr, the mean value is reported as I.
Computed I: 70.7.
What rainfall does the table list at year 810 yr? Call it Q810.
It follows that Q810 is 80.55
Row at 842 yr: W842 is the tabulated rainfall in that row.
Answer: 98.65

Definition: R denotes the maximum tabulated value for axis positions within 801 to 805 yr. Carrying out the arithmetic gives 79.95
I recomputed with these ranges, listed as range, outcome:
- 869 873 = 85.5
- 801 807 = 79.5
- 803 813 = 78.8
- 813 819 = 73.1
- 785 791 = 71.5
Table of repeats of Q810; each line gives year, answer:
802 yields 78.1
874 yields 90.11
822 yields 70.44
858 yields 85.33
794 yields 71.52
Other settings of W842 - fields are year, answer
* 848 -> 84.75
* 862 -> 86.99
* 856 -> 86.35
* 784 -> 70.49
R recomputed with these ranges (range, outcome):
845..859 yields 92.55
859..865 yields 86.99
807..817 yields 80.55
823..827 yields 74.39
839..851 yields 101.5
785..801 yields 77.34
